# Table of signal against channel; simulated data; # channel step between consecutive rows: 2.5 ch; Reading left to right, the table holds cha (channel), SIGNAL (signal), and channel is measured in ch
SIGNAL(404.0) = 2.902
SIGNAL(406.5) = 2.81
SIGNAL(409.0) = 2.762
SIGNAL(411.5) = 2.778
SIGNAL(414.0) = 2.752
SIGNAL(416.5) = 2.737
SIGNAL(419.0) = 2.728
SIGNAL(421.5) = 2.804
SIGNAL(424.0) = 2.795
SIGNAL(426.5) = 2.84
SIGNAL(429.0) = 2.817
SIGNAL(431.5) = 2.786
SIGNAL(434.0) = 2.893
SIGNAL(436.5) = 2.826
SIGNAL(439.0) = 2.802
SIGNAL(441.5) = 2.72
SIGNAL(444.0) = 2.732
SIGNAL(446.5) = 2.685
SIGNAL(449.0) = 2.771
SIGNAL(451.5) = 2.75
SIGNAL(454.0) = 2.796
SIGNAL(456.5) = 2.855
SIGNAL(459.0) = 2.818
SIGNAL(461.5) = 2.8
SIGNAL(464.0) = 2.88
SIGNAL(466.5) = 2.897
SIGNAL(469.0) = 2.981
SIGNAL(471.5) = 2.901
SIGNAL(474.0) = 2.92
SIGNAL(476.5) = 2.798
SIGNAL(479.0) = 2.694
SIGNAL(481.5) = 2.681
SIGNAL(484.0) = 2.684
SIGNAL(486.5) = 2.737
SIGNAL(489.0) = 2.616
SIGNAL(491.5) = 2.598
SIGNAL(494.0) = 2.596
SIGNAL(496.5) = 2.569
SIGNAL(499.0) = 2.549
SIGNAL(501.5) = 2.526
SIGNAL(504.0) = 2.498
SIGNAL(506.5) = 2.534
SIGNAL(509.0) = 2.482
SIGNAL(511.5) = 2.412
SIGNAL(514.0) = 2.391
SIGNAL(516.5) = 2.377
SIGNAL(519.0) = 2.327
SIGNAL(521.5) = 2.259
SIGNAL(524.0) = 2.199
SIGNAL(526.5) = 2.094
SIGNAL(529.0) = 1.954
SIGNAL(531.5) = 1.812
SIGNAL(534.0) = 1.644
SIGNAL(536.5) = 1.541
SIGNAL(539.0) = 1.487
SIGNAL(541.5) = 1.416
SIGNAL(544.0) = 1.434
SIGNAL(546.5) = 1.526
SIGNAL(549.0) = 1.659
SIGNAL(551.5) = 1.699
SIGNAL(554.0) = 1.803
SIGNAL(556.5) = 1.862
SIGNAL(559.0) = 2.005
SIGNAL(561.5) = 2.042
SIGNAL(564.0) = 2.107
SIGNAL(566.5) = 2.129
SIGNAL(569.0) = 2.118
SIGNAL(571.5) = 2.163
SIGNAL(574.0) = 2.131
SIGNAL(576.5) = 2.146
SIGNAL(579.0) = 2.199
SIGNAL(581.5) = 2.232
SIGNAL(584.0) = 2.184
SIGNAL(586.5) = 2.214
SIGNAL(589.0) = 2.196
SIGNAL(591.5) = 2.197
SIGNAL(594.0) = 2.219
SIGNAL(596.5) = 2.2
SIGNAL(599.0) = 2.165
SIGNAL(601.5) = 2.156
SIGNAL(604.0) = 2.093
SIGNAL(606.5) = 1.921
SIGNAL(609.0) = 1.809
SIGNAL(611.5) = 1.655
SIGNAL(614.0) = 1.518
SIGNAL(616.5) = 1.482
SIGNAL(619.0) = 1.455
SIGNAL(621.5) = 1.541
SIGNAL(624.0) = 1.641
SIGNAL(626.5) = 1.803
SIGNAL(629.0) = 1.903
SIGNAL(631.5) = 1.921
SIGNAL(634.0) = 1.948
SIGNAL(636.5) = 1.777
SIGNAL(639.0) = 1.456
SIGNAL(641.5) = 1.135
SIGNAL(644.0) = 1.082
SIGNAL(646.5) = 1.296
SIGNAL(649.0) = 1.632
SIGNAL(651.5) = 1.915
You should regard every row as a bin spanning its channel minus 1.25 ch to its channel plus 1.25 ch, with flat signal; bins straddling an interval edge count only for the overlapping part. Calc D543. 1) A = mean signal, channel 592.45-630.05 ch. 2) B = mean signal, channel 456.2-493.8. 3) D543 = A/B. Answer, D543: 0.7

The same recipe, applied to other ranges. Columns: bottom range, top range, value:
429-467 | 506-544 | 0.73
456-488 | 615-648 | 0.56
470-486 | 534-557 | 0.57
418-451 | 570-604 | 0.78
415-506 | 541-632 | 0.70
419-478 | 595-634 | 0.65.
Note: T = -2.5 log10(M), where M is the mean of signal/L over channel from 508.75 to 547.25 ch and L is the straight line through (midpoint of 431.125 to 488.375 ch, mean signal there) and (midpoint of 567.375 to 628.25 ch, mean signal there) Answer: 0.23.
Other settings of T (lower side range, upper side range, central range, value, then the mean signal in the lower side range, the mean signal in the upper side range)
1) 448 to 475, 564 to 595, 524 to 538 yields 0.314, 2.85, 2.17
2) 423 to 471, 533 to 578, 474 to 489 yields -0.094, 2.81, 1.83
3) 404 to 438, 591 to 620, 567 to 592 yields -0.077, 2.8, 1.9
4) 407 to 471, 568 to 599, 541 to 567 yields 0.274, 2.8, 2.18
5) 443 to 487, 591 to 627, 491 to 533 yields 0.063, 2.8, 1.85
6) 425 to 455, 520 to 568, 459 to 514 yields -0.139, 2.78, 1.83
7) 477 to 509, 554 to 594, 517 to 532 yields 0.135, 2.61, 2.12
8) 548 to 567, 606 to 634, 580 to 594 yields -0.215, 1.91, 1.7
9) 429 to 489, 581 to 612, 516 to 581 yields 0.211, 2.8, 2.1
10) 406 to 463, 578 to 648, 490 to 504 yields -0.048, 2.79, 1.83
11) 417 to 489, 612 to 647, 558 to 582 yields -0.074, 2.8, 1.58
